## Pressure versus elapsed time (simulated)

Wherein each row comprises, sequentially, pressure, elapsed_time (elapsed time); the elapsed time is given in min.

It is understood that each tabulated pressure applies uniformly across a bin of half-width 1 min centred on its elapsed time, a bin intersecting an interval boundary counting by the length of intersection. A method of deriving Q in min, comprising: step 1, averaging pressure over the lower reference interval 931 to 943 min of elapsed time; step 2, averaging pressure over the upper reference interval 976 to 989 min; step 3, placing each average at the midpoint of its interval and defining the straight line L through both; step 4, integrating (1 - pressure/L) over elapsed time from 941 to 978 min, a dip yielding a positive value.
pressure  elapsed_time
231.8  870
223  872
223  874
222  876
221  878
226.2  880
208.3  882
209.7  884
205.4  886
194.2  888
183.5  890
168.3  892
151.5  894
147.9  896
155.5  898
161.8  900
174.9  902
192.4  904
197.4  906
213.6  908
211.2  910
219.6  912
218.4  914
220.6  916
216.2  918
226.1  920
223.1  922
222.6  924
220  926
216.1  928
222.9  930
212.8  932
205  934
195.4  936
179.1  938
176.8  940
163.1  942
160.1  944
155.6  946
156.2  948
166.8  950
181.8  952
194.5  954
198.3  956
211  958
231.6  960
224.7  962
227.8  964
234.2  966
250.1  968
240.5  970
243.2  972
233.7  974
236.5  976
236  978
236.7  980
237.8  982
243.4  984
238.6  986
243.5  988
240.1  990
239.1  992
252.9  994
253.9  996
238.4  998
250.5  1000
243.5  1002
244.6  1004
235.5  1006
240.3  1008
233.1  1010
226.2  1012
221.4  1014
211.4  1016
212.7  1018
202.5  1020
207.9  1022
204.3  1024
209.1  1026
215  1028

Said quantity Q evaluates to 1.36 min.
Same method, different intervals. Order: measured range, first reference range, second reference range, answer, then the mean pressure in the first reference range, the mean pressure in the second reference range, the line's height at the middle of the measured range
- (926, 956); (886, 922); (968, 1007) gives 3.9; 193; 242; 214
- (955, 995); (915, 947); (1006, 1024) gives -4.6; 201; 219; 211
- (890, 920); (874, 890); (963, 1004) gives 3.9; 211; 241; 218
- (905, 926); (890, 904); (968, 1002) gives -4.3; 164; 242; 180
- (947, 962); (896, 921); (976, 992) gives 2.0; 199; 239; 223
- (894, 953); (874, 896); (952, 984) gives 5.2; 198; 228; 212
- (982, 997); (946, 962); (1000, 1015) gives -1.6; 191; 236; 221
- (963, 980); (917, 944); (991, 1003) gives -0.5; 204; 246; 230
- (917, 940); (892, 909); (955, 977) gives -1.6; 174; 230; 198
